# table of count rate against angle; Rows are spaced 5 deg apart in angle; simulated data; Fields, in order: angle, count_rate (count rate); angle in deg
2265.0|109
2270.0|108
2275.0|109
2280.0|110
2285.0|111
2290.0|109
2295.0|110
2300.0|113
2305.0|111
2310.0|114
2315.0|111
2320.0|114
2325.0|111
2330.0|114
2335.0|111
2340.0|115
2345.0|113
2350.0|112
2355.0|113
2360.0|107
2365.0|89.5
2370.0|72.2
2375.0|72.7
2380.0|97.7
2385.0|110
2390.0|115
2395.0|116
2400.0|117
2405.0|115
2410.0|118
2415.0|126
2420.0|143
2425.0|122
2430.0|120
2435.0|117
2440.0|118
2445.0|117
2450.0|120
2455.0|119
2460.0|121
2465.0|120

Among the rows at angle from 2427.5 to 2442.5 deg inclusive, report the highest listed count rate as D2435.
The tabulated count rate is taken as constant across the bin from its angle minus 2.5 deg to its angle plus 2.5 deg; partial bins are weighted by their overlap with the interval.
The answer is 120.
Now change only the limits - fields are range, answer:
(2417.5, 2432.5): 143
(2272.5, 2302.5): 113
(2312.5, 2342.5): 115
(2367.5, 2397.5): 116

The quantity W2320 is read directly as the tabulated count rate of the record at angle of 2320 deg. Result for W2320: 114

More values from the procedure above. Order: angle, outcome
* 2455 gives 119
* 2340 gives 115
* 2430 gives 120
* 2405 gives 115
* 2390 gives 115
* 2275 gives 109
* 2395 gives 116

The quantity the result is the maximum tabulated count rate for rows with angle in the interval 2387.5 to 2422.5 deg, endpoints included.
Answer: 143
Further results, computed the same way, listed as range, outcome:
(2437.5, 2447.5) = 118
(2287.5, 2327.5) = 114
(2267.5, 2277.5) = 109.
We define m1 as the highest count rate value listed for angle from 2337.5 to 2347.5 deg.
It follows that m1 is 115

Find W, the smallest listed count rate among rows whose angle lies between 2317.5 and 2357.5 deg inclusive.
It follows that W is 111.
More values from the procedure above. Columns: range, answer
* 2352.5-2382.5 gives 72.2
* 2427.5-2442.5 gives 117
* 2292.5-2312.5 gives 110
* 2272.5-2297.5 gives 109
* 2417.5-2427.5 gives 122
